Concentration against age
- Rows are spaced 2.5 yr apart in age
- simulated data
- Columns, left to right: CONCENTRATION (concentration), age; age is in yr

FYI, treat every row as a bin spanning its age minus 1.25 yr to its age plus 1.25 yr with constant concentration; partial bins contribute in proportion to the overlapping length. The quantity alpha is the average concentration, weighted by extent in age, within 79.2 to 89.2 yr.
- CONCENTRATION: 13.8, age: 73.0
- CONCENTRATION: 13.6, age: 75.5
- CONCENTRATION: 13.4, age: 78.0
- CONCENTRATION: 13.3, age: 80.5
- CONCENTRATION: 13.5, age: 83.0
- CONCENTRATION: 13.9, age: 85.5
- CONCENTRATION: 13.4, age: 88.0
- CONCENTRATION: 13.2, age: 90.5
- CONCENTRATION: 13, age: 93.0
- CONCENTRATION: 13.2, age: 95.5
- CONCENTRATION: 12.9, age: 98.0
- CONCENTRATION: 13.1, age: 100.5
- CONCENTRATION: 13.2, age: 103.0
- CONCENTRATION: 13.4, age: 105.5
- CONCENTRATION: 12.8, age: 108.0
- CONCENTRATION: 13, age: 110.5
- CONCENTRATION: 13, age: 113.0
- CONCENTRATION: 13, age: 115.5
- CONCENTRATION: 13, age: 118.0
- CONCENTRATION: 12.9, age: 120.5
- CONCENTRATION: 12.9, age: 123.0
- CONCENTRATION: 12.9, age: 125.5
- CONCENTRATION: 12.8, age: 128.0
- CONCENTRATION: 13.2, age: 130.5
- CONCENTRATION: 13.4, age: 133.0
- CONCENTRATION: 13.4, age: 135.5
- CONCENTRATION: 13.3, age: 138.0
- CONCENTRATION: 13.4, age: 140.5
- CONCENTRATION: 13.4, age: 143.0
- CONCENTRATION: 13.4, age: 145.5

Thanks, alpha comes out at 13.5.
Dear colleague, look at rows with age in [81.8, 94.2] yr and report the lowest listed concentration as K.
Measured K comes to 13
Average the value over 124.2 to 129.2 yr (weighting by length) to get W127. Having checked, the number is 12.9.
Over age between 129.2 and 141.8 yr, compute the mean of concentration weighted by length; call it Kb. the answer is 13.3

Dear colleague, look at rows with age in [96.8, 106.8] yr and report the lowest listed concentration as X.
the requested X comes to 12.9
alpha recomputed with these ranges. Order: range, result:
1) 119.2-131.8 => 12.9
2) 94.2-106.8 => 13.2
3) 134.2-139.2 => 13.4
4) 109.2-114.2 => 13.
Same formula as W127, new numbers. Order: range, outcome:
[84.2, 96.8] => 13.3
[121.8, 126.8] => 12.9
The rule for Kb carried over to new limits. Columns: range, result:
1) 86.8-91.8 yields 13.3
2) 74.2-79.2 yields 13.5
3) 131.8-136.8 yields 13.4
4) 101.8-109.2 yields 13.1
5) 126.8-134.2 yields 13.1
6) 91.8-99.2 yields 13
